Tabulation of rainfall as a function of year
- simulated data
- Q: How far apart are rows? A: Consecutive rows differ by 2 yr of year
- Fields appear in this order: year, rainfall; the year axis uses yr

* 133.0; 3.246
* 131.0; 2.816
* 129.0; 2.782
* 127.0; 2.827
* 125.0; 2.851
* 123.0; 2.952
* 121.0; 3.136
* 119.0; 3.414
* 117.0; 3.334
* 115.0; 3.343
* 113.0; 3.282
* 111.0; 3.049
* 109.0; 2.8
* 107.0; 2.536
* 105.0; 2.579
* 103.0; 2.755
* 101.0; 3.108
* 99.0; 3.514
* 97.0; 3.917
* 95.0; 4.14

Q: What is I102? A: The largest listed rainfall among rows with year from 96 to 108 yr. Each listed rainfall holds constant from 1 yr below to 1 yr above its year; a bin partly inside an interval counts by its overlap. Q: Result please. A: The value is 3.917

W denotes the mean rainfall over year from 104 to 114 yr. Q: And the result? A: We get 2.85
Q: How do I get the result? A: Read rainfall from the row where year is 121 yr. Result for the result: 3.136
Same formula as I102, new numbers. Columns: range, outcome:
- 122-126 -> 2.952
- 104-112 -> 3.049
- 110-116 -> 3.343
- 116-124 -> 3.414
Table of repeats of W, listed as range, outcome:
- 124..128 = 2.84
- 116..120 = 3.37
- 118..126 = 3.09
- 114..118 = 3.34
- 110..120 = 3.28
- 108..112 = 2.92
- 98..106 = 2.99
